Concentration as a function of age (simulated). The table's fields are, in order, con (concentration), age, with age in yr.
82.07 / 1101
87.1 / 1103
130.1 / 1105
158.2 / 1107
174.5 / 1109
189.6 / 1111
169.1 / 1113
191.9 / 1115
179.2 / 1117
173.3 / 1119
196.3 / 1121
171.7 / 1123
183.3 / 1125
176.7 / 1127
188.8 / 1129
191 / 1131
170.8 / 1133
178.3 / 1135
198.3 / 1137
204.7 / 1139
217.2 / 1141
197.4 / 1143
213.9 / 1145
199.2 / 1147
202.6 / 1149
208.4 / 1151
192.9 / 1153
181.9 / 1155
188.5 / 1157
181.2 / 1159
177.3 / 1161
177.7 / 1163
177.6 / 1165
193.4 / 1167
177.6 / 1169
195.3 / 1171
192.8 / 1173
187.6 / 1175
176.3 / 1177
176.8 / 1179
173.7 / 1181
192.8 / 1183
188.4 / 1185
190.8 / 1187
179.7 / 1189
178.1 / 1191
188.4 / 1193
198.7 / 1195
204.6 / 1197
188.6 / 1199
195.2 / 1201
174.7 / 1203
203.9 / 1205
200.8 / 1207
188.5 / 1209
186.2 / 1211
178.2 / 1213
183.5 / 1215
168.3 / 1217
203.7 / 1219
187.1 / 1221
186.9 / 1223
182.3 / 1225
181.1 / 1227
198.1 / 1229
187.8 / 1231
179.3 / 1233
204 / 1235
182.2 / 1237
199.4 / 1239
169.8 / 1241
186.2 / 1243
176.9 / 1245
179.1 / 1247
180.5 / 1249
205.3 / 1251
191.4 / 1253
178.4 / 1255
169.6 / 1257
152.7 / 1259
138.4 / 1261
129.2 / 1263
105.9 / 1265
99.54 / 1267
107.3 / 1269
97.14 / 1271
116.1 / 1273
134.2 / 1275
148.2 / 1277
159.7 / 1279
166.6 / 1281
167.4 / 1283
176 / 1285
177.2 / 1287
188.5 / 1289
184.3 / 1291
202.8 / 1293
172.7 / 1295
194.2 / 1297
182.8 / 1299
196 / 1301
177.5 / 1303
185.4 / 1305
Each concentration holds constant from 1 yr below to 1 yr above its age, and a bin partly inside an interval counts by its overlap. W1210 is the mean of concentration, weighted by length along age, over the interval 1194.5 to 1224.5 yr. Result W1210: 190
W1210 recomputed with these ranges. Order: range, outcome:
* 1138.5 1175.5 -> 193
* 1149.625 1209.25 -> 188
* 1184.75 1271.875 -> 176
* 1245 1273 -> 149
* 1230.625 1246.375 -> 185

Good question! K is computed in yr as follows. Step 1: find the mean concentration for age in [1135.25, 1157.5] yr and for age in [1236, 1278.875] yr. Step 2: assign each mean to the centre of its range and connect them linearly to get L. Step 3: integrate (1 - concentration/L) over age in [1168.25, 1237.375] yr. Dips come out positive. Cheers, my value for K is -4.3 yr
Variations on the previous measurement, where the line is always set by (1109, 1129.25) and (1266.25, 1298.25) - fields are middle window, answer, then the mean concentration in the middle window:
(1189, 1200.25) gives -1.4 yr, 191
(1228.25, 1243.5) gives -2.3 yr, 188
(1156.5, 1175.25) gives -1.1 yr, 185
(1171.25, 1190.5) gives -1.4 yr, 185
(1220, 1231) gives -1.5 yr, 187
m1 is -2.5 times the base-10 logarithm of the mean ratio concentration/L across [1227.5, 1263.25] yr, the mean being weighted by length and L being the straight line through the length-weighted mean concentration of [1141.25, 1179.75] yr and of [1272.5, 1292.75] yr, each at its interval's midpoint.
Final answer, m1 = -0.04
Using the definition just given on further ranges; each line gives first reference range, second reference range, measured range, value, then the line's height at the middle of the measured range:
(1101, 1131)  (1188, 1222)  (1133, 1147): -0.15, 173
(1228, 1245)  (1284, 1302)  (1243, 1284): 0.23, 187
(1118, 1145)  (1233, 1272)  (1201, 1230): -0.11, 170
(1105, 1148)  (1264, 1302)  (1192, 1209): -0.13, 172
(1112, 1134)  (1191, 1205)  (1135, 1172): -0.05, 185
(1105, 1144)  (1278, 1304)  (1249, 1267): 0.16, 181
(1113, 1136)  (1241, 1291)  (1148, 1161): -0.09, 176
